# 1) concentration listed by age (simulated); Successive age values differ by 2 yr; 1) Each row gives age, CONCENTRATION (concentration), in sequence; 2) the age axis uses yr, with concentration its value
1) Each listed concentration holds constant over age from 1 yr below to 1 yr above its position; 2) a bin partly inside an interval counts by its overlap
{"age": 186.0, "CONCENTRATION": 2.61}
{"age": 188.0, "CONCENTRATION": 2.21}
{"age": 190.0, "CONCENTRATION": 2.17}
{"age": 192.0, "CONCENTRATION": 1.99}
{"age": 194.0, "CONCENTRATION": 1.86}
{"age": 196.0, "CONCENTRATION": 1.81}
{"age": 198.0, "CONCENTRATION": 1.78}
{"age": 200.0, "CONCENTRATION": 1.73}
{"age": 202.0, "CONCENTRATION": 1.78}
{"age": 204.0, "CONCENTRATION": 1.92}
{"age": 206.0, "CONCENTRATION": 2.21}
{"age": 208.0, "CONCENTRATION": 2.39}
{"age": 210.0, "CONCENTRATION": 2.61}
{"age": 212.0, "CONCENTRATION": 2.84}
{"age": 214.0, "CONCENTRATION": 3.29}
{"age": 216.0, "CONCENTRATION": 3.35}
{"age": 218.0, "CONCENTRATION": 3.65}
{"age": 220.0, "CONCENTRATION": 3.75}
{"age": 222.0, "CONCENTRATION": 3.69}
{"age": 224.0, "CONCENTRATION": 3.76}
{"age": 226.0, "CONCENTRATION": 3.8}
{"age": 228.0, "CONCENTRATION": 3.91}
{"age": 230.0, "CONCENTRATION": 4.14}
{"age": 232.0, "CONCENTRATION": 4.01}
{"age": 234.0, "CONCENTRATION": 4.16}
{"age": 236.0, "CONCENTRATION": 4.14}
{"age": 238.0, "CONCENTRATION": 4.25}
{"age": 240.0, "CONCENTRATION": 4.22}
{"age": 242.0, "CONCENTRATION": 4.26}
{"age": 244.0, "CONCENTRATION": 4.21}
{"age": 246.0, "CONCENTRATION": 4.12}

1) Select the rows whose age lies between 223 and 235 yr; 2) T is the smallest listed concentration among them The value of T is 3.76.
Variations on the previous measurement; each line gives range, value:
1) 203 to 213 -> 1.92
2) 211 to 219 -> 2.84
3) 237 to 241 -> 4.22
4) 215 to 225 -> 3.35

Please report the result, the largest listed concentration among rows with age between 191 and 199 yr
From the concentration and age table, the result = 1.99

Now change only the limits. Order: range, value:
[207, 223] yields 3.75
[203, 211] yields 2.61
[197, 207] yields 2.21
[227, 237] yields 4.16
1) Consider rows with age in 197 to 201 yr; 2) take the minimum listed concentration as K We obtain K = 1.73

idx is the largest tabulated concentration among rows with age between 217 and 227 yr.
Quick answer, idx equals 3.8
